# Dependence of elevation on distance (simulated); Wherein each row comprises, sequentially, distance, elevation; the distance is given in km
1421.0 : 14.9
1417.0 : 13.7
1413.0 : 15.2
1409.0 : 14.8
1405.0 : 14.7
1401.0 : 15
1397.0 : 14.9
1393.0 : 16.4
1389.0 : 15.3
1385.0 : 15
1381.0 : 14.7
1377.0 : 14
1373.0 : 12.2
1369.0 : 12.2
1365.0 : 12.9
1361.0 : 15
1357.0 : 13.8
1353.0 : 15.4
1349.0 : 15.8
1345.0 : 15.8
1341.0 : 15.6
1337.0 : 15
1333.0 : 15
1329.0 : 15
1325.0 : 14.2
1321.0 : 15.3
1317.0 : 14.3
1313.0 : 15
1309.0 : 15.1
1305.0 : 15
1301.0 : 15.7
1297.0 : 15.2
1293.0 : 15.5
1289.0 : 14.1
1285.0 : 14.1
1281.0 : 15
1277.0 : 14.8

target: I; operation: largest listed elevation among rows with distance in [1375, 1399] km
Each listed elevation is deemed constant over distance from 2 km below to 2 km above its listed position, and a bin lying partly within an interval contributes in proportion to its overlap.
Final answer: 16.4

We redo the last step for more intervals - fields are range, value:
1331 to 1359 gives 15.8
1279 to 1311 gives 15.7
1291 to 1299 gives 15.5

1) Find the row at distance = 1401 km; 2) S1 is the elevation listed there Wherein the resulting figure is 15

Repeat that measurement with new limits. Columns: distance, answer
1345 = 15.8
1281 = 15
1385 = 15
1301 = 15.7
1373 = 12.2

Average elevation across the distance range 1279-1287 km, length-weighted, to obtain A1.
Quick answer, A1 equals 14.6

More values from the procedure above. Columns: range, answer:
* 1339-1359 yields 15.3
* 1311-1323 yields 14.9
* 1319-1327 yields 14.8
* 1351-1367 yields 14.3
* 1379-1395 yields 15.3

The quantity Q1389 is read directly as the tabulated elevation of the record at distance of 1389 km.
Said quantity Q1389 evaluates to 15.3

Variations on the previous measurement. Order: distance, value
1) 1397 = 14.9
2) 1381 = 14.7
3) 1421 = 14.9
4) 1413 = 15.2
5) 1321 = 15.3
